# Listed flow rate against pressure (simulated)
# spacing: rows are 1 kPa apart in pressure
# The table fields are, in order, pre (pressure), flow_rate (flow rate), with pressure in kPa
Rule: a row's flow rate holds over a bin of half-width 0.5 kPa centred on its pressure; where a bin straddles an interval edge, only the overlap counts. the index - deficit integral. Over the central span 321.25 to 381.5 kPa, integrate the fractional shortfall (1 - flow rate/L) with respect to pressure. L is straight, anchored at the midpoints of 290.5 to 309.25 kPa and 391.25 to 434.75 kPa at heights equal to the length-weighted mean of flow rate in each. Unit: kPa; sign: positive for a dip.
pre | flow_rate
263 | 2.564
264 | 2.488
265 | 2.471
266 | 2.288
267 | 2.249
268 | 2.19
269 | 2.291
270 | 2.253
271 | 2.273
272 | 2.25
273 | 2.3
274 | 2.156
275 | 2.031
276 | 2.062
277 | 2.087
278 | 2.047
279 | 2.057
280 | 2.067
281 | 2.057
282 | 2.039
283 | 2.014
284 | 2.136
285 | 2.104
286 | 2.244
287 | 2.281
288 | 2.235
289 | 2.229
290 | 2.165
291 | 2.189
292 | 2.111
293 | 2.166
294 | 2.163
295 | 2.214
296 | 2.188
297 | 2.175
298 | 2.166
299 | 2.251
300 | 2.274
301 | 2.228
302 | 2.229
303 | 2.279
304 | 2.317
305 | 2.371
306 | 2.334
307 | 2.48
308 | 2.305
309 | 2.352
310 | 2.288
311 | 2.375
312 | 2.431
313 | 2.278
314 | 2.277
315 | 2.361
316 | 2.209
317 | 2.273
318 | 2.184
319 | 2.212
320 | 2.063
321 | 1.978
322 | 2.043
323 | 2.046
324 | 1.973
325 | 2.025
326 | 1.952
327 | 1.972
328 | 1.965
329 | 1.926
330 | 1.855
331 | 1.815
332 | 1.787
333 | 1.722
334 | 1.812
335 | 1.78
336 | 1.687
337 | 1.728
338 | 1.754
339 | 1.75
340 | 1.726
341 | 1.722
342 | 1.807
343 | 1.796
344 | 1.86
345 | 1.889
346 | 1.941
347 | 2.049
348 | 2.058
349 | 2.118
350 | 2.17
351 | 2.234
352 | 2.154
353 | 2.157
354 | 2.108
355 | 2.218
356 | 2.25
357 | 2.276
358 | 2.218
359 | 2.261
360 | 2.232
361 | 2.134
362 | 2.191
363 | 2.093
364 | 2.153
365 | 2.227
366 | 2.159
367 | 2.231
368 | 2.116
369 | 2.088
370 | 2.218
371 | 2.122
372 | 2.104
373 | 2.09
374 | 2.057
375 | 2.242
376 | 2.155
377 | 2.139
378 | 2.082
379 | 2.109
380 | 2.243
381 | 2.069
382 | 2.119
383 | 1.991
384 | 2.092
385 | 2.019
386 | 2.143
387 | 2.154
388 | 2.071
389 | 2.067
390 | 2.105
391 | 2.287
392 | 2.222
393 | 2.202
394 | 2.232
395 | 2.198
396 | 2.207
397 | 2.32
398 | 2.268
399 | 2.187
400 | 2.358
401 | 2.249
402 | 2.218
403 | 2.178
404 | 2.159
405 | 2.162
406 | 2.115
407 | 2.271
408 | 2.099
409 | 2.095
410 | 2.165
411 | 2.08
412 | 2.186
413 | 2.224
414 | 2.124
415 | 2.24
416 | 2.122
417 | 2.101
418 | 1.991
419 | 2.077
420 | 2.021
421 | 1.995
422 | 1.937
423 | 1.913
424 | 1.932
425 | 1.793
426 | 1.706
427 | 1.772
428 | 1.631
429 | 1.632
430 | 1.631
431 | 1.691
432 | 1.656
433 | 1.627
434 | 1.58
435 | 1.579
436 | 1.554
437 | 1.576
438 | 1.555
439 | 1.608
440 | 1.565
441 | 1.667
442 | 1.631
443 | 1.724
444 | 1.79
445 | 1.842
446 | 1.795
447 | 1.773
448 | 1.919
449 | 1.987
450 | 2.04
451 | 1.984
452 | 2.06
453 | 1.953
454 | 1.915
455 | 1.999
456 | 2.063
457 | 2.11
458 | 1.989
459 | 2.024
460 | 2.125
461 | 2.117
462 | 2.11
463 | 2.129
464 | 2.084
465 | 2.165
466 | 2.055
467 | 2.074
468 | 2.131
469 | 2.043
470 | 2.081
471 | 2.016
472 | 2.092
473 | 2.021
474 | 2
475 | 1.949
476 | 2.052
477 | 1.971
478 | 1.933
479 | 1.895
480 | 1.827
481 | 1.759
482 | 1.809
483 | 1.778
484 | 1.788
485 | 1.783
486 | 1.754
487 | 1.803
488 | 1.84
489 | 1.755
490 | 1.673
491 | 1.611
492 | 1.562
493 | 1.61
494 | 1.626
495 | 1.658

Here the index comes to 3.4 kPa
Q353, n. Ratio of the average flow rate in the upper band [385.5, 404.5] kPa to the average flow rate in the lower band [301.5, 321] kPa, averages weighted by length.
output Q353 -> 1.0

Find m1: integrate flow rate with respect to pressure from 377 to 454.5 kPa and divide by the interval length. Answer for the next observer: 1.98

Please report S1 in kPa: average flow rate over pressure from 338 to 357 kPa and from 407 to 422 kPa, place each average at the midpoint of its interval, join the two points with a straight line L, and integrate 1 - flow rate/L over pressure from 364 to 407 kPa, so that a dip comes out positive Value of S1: -2.10 kPa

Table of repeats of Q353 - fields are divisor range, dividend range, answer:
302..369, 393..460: 0.94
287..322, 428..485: 0.84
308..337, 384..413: 1.06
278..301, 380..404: 1.01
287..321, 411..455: 0.82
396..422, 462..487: 0.91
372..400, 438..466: 0.90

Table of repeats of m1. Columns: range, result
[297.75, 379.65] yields 2.1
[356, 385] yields 2.15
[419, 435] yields 1.77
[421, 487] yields 1.87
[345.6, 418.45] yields 2.16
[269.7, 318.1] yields 2.22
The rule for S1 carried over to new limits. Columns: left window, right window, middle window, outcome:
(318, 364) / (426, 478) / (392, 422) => -3.67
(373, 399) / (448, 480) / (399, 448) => 4.42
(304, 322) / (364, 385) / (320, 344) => 4.02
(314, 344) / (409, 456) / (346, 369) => -3.05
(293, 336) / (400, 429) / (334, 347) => 1.95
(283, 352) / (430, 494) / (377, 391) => -0.85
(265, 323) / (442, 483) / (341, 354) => 0.76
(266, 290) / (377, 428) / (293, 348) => 1.95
